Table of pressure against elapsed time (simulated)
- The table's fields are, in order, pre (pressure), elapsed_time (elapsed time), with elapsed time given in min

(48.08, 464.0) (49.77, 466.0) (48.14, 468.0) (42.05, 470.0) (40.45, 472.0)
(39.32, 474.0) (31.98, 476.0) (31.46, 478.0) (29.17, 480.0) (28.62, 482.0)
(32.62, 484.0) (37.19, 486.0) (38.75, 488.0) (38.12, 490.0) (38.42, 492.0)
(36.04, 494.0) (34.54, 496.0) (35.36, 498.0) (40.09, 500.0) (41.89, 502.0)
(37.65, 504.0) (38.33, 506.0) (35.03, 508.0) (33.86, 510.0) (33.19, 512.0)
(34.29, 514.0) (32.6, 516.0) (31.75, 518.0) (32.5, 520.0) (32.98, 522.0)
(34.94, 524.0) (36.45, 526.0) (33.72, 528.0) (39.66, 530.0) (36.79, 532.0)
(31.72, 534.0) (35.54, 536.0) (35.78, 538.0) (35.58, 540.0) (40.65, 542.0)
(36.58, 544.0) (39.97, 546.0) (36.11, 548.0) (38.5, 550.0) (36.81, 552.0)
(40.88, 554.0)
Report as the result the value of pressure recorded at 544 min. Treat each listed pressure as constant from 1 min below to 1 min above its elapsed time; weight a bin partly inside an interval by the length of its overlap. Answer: 36.58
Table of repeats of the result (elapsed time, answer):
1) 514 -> 34.29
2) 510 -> 33.86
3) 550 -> 38.5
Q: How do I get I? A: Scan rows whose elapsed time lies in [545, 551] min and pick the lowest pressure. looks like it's 36.11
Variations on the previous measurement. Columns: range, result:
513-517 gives 32.6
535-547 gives 35.54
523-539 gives 31.72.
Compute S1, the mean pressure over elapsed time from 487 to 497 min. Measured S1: 37.2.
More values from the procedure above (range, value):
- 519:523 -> 32.7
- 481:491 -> 35.1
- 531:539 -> 35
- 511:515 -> 33.7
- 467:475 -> 42.5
